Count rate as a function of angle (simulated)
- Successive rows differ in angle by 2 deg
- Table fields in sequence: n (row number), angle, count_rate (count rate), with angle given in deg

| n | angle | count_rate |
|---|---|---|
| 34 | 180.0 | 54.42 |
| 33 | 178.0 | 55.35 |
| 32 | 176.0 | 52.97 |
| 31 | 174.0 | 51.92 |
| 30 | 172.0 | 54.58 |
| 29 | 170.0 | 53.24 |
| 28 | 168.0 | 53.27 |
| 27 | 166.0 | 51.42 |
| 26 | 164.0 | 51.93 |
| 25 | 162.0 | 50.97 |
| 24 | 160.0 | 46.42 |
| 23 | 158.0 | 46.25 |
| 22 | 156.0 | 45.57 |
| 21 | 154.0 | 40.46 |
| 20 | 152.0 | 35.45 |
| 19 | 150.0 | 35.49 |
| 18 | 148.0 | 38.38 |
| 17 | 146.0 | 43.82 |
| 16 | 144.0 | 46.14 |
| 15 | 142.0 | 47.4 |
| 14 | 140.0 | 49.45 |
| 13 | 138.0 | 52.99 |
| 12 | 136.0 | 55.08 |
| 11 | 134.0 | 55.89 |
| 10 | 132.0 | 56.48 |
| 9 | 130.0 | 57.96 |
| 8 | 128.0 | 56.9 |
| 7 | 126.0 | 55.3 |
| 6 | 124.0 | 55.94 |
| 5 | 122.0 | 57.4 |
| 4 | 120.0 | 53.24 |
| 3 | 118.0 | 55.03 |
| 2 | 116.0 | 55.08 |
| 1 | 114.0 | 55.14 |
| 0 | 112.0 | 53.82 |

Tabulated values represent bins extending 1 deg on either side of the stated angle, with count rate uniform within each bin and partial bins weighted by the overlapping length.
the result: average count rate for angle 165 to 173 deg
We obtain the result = 53.1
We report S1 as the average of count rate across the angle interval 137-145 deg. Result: 49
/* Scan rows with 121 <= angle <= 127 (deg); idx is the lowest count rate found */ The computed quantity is 55.3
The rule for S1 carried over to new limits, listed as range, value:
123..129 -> 56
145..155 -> 38.7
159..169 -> 50.8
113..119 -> 55.1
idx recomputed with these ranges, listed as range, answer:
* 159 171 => 46.42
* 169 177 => 51.92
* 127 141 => 49.45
